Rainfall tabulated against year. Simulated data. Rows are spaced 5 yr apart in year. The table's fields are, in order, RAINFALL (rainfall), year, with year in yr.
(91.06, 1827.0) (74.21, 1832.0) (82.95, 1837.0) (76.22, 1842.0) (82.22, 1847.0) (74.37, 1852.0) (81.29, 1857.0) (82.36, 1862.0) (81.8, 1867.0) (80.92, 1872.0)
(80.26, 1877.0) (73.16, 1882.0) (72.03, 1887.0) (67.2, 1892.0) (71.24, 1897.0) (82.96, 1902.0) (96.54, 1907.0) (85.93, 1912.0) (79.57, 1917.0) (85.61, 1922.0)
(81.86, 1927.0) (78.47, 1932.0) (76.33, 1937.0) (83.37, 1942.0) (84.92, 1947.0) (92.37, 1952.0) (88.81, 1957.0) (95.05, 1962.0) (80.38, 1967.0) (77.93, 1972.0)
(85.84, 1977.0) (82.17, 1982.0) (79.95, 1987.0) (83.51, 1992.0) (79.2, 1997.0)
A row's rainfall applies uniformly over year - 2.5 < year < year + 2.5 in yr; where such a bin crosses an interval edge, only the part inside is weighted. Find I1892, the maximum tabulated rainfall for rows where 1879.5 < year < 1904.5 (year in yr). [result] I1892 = 82.96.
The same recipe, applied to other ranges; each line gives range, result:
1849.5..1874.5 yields 82.36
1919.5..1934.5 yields 85.61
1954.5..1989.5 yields 95.05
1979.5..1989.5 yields 82.17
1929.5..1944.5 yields 83.37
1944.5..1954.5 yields 92.37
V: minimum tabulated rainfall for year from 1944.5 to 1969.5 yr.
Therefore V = 80.38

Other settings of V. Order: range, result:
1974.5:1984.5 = 82.17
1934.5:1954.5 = 76.33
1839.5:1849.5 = 76.22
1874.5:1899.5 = 67.2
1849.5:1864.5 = 74.37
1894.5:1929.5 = 71.24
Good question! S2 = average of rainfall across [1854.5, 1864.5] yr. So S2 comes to 81.8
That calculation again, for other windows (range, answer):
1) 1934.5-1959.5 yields 85.2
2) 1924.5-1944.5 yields 80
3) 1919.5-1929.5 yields 83.7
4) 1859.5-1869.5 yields 82.1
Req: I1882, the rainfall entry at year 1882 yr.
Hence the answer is 73.16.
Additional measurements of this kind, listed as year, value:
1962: 95.05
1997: 79.2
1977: 85.84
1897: 71.24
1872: 80.92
